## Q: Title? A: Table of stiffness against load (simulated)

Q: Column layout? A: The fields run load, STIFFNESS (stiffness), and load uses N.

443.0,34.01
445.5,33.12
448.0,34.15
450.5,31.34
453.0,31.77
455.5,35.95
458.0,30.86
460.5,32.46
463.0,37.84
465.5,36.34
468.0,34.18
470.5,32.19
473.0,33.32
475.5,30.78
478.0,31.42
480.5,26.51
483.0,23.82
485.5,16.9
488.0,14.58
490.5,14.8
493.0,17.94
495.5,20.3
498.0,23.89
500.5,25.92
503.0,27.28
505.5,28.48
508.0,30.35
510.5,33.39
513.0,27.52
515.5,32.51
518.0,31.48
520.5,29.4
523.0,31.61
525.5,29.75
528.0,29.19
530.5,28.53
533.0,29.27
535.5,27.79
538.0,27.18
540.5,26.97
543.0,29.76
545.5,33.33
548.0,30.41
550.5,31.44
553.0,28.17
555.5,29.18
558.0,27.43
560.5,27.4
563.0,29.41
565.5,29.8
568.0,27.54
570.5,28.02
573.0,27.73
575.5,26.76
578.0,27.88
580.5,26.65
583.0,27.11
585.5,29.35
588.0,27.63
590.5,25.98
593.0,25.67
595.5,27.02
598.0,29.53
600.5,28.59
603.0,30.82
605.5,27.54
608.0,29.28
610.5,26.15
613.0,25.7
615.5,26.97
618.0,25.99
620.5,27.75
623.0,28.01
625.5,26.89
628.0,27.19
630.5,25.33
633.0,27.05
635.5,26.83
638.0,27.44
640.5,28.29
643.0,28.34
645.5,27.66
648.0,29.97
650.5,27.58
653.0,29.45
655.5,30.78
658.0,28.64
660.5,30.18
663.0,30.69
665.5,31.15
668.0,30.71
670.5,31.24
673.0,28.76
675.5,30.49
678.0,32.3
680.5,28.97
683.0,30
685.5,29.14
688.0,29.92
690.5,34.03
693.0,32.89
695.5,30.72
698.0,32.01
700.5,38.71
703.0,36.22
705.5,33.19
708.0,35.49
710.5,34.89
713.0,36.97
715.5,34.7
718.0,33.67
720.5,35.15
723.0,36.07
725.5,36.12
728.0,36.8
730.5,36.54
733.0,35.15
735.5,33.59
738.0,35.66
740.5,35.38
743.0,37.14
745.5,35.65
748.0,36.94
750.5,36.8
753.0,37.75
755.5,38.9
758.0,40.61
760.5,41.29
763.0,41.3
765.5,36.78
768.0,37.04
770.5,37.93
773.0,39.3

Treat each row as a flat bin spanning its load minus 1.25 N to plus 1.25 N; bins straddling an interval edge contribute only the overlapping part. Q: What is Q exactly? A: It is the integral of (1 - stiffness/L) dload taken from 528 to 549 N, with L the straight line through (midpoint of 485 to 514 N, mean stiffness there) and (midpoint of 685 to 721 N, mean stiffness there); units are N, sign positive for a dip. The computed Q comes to -2.9 N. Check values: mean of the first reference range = 23.6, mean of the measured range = 29.1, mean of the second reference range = 33.9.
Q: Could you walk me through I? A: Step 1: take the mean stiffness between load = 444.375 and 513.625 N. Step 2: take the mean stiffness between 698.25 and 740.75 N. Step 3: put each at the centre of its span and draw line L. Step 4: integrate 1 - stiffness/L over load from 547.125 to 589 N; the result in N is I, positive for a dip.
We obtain 3.7 N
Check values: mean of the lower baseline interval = 28.5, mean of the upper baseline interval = 35.5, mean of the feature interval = 28.3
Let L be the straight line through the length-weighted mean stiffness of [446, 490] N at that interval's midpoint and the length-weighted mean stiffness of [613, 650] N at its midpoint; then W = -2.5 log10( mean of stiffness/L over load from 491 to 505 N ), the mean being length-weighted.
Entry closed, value 0.28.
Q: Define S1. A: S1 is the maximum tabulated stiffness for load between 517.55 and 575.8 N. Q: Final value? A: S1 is 33.33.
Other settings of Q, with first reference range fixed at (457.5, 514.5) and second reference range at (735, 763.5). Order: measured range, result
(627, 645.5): 3.3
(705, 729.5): 0.7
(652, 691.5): 4.8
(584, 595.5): 1.6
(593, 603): 1.1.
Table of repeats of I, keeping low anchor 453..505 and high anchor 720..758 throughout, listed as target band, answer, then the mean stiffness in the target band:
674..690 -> 1.9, 30.3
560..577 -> 1.4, 28.1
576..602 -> 3.1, 27.6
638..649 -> 1.6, 28.4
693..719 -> 0.5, 34.6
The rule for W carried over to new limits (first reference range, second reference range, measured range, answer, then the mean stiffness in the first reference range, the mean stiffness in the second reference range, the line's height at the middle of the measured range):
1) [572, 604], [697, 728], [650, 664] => 0.082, 27.7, 35.4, 32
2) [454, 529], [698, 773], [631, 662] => 0.181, 28.4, 36.6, 33.6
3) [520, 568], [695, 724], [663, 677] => 0.103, 29.2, 34.9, 33.6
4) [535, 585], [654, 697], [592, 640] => 0.082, 28.5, 30.6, 29.5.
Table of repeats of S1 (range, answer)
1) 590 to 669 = 31.15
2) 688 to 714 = 38.71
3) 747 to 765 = 41.3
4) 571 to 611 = 30.82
